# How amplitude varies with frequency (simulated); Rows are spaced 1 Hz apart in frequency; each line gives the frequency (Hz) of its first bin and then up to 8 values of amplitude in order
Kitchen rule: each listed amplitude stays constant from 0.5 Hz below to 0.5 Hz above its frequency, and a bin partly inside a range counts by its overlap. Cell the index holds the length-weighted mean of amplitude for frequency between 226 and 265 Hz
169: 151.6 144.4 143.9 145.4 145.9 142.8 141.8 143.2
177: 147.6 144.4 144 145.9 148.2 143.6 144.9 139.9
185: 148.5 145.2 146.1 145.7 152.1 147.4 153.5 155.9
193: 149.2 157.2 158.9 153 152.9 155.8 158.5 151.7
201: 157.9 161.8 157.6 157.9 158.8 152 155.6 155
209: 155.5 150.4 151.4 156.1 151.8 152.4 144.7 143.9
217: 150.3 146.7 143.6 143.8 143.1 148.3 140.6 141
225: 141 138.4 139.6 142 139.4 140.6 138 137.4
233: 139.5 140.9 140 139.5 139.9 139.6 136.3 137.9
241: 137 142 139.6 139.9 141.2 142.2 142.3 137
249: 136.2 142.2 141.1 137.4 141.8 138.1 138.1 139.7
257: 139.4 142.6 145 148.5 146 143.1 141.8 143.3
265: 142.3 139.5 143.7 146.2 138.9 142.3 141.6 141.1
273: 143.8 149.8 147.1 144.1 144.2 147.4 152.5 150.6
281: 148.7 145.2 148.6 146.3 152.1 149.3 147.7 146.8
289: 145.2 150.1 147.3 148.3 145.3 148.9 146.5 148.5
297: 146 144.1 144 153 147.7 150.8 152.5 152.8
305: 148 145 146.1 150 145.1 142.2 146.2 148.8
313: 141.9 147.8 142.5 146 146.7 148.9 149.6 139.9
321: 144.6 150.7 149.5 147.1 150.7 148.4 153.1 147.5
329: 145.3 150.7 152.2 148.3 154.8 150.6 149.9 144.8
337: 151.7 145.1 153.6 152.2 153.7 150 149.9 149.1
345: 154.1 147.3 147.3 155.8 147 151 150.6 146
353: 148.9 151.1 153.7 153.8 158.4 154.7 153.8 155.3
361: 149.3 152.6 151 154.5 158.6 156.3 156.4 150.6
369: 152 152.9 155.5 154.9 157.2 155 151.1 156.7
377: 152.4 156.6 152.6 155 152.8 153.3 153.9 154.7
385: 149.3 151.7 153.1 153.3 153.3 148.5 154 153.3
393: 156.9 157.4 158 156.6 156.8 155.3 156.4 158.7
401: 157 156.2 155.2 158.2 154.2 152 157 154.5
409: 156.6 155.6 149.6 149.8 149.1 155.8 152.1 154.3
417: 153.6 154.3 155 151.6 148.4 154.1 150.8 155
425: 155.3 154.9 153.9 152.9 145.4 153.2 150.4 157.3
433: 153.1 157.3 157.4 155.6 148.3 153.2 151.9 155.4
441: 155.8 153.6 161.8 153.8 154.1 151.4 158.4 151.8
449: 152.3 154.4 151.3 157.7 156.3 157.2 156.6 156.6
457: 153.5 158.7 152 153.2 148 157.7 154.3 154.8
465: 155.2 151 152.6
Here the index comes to 140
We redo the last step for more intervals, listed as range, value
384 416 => 154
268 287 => 146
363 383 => 154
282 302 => 148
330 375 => 152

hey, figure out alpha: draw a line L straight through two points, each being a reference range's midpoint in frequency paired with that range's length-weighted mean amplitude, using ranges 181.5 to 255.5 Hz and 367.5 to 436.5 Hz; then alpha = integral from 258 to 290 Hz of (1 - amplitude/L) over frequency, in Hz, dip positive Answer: 0.6 Hz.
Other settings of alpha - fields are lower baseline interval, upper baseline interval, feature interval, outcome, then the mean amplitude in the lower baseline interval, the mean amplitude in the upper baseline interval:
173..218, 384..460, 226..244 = 1.4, 151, 154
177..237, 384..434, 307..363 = 0.9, 148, 154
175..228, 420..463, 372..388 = -0.1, 149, 154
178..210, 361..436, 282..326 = 1.6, 152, 154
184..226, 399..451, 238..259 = 1.6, 151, 154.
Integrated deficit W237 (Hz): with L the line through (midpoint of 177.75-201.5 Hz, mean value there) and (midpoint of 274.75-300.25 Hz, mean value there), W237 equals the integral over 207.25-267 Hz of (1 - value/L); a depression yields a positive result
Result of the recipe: 2.47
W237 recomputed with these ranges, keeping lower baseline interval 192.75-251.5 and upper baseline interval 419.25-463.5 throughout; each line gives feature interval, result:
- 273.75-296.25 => 0.10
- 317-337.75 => 0.16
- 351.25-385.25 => -0.48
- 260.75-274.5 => 0.45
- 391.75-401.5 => -0.28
